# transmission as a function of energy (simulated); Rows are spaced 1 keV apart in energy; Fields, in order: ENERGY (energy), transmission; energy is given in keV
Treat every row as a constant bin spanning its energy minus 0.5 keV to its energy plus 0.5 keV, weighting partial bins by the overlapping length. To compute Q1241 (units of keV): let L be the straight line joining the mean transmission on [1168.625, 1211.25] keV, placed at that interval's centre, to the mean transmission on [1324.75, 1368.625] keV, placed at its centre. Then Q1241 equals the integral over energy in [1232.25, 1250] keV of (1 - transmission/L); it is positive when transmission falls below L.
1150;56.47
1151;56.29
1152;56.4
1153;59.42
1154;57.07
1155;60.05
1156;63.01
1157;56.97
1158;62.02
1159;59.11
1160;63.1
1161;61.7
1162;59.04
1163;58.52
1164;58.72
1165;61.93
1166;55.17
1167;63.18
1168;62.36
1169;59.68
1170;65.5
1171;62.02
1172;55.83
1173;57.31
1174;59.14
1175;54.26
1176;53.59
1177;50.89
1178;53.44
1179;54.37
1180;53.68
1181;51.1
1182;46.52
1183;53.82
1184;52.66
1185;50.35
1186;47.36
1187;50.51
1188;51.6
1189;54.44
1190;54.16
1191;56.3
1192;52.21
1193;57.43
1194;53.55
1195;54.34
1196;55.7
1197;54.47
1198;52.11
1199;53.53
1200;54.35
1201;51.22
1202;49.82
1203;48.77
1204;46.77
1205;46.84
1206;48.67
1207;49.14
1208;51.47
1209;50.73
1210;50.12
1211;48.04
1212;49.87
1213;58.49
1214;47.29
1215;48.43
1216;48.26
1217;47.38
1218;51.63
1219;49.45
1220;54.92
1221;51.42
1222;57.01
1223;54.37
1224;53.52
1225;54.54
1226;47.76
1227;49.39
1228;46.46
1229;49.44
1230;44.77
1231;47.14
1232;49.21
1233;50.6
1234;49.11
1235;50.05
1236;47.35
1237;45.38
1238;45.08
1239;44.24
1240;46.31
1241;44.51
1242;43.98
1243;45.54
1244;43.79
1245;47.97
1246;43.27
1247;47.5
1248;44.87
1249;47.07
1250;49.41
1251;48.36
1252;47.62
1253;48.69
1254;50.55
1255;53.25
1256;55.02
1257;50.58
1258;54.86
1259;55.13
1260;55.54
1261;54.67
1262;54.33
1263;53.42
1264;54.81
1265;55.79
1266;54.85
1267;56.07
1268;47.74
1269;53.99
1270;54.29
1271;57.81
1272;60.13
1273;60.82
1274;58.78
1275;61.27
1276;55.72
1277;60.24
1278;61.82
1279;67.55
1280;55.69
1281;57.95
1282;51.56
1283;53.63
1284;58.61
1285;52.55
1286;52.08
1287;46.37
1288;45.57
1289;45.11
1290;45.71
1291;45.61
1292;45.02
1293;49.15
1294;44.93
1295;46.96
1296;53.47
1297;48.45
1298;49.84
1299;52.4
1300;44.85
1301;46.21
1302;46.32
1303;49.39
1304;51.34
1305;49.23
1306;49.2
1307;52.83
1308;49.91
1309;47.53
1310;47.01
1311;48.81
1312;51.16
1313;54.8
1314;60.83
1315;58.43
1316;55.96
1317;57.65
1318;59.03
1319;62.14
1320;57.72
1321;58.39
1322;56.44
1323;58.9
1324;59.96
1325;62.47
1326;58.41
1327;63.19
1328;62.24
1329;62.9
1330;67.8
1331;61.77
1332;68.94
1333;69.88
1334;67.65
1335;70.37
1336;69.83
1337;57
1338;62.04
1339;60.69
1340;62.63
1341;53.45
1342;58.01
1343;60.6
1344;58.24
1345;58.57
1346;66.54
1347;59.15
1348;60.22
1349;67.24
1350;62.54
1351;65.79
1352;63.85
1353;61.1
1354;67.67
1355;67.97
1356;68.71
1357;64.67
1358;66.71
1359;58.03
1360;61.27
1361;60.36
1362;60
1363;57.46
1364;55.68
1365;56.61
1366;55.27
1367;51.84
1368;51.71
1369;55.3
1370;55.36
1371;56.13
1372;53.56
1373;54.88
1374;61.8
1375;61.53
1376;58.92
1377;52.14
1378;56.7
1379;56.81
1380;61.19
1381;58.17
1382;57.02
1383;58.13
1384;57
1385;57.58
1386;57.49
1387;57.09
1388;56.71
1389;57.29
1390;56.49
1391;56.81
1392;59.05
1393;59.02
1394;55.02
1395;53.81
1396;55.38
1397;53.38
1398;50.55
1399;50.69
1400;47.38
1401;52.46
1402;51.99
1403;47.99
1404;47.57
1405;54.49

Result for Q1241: 3.0 keV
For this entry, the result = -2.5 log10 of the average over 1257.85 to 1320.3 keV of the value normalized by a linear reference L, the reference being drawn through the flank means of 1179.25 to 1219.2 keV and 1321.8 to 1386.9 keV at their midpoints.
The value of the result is 0.07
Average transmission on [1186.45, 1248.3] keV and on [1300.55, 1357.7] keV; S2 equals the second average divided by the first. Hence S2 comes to 1.2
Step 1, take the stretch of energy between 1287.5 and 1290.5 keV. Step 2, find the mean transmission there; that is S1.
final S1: 45.5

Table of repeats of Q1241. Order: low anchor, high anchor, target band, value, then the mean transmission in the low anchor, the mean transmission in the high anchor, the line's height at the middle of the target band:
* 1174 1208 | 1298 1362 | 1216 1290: 4.98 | 52.2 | 59.1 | 55.2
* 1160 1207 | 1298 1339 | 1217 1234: 1.48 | 54.6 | 57.2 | 55.4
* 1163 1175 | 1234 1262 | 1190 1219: 1.83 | 59.8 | 48.7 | 54.8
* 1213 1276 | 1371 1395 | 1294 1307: 1.09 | 50.9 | 57.3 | 53.5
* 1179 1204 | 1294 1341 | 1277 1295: 1.22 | 52.4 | 56.6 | 55.6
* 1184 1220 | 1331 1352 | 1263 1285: 0.17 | 51.3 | 63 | 57.3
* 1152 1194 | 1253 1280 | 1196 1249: 6.63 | 56.5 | 56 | 56.2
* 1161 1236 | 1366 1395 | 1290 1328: 1.64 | 52.8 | 56.7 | 55.2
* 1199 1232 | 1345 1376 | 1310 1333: -0.72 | 50.3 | 60.2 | 57.6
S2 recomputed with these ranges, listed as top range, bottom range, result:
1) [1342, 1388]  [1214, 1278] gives 1.16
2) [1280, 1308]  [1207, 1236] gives 0.98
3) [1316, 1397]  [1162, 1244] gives 1.15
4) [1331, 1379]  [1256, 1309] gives 1.15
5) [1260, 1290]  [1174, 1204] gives 1.05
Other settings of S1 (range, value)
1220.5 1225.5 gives 54.2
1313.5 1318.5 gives 58.4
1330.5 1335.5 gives 67.7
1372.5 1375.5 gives 59.4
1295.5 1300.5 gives 49.8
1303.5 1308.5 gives 50.5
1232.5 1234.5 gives 49.9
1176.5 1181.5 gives 52.7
